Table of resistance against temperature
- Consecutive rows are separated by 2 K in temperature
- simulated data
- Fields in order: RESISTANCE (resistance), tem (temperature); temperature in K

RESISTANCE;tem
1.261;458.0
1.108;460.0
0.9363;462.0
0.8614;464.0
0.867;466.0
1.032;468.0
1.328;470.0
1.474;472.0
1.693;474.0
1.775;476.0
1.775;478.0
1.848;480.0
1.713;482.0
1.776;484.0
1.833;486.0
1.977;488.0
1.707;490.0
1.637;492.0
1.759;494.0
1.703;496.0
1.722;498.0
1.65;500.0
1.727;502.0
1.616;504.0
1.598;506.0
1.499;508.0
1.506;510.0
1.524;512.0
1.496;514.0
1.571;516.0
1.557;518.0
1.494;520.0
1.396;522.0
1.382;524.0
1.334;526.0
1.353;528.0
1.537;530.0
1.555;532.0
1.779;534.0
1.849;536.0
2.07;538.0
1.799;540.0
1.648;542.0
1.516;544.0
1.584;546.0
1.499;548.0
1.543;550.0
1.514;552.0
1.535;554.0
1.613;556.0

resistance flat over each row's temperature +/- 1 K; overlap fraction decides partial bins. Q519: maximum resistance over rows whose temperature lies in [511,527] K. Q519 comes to 1.571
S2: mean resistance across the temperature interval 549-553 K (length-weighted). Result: 1.53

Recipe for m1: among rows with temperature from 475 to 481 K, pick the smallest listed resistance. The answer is 1.775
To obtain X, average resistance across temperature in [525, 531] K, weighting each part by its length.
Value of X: 1.41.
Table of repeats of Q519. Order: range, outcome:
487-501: 1.977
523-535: 1.779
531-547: 2.07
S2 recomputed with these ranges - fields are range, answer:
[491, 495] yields 1.7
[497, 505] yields 1.68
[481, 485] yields 1.74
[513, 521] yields 1.53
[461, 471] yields 1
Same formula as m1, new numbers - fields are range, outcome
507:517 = 1.496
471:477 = 1.474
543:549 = 1.499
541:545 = 1.516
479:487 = 1.713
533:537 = 1.779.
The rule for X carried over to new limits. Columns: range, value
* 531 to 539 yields 1.81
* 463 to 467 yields 0.864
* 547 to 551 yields 1.52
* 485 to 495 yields 1.78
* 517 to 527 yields 1.43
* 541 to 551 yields 1.56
